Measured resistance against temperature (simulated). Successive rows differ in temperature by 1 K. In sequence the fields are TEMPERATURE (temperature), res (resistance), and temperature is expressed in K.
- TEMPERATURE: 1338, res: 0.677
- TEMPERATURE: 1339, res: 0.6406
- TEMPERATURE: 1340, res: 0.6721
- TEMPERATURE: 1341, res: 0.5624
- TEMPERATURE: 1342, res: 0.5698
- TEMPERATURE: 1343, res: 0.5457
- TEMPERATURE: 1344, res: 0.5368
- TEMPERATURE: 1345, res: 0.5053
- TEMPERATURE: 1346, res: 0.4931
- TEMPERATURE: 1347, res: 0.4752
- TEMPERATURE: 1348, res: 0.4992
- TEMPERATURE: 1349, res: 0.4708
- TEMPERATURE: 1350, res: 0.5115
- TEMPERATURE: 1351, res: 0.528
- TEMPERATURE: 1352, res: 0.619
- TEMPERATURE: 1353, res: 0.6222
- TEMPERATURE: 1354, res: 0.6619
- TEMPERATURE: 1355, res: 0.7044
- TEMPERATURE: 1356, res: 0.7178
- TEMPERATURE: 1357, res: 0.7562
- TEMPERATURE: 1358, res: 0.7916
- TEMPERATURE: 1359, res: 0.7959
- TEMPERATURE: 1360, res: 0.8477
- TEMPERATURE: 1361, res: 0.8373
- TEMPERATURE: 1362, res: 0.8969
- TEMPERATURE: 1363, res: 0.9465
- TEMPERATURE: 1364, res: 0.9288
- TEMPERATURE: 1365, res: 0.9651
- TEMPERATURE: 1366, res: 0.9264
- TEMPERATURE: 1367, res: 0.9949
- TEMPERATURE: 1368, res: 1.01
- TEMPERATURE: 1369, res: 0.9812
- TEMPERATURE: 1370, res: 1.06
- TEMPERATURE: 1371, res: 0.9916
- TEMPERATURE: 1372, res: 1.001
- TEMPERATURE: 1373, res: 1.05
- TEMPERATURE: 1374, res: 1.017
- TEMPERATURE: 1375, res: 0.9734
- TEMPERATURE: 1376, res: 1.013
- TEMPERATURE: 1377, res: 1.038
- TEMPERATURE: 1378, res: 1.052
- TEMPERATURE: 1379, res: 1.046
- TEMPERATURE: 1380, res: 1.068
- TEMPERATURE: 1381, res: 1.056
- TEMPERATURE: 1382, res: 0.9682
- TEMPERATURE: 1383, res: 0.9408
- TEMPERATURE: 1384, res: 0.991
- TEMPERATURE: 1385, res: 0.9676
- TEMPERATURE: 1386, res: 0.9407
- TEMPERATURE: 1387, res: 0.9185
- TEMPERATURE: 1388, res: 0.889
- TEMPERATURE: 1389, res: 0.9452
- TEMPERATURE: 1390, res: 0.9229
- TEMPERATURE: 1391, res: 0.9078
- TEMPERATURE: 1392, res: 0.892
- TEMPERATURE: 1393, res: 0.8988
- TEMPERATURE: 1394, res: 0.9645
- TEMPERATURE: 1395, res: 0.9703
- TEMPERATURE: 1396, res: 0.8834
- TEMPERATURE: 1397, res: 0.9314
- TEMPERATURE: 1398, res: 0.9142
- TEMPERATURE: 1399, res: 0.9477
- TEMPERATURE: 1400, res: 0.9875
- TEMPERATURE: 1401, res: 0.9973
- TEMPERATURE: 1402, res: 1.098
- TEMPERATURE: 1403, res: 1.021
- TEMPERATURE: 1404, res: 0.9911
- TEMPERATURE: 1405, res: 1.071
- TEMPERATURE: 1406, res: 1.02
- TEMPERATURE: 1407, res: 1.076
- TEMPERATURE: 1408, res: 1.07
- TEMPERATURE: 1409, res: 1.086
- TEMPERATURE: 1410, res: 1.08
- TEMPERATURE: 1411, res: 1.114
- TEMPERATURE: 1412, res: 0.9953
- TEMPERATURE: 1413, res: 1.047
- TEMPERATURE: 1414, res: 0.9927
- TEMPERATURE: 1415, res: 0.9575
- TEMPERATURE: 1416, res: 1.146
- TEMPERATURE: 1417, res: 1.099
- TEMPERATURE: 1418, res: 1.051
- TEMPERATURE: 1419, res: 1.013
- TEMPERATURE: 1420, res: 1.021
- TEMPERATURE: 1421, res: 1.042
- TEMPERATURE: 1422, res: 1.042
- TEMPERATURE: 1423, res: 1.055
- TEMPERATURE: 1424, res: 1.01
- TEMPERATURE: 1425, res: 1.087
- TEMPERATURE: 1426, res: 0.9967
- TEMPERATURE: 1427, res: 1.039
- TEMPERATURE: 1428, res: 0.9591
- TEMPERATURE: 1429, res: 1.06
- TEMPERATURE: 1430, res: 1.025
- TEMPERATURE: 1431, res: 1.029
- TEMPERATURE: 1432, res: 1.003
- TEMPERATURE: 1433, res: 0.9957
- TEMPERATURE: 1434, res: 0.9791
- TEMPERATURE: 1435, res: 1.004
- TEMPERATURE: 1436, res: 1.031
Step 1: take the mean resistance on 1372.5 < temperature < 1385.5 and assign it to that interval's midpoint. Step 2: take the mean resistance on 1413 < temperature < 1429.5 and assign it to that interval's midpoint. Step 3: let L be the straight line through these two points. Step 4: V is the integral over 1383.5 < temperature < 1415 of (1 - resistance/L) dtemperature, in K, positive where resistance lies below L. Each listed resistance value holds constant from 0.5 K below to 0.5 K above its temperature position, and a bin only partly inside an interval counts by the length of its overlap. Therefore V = 1.2 K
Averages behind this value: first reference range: 1.01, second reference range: 1.04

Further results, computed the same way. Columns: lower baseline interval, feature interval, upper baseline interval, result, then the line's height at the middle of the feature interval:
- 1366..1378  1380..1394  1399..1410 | 1.05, 1.02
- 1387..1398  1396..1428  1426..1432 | -1.85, 0.973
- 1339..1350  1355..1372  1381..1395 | -4.40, 0.713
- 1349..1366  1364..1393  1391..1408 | -3.93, 0.867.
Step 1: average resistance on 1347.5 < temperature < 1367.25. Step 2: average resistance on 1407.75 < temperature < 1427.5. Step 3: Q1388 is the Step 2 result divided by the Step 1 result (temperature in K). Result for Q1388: 1.40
